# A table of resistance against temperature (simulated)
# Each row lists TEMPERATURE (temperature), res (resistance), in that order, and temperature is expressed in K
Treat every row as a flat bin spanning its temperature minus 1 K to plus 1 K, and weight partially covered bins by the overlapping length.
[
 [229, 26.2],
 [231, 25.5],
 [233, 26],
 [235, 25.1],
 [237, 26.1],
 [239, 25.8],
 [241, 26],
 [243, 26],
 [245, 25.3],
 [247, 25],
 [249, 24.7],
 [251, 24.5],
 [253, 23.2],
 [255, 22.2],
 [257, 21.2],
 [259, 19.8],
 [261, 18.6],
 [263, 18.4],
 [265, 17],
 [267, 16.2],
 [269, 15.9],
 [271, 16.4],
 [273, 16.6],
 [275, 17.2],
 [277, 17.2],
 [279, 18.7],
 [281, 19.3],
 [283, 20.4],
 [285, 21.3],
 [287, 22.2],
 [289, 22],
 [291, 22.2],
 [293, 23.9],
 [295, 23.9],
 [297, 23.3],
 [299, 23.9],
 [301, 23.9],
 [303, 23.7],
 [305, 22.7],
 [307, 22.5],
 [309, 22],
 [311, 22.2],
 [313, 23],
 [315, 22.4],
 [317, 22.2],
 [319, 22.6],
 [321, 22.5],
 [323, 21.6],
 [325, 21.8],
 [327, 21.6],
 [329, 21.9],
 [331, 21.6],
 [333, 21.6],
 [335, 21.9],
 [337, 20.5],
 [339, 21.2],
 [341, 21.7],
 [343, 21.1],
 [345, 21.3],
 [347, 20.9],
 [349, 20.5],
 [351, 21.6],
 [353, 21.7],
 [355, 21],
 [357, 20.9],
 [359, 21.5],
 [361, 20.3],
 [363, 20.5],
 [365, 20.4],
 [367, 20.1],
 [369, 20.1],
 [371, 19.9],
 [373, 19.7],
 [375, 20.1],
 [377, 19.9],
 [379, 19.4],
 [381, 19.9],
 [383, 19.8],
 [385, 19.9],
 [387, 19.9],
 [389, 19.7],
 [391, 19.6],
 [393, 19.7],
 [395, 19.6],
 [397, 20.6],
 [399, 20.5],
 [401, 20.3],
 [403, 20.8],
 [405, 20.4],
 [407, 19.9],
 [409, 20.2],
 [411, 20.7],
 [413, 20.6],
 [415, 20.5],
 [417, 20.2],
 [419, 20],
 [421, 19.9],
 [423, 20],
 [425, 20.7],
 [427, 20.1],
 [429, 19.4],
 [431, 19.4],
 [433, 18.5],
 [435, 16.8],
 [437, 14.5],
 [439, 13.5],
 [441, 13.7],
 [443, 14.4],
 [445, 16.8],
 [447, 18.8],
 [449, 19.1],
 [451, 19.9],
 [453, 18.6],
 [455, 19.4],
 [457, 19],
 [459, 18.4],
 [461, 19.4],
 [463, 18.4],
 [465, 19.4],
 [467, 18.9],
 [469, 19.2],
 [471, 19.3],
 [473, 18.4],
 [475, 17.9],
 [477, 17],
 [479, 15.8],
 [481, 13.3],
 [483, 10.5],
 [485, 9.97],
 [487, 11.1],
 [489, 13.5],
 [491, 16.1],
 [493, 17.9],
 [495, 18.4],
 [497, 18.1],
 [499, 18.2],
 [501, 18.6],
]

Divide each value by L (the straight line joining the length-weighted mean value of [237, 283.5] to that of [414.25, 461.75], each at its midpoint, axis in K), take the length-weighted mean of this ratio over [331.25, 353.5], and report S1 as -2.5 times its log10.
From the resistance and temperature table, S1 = -0.085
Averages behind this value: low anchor 20.8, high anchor 18.4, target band 21.3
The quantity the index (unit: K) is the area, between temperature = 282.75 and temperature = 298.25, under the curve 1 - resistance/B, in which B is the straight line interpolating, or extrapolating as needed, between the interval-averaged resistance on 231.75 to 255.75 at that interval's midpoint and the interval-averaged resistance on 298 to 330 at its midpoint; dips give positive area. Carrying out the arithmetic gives 0.6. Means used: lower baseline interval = 25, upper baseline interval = 22.5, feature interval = 22.5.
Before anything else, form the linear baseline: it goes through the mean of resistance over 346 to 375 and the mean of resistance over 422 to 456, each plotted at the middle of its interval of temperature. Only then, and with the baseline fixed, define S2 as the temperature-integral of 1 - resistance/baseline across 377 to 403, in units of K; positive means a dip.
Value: -0.5 K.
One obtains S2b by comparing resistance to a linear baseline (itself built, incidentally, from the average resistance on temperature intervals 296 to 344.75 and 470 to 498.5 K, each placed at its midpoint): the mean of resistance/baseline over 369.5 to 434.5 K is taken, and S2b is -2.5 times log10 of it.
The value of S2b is -0.061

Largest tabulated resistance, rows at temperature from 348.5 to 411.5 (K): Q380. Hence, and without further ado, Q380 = 21.7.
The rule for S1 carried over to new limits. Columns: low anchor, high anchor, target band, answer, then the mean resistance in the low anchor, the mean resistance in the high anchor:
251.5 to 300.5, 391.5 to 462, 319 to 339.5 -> -0.10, 20.1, 19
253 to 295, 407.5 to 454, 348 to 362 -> -0.11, 19.5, 18.5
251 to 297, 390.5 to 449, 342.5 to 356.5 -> -0.09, 19.9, 19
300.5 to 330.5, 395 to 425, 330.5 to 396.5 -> 0.04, 22.4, 20.3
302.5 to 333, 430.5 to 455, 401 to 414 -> -0.11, 22.2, 17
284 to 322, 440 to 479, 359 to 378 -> 0.03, 22.8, 18.1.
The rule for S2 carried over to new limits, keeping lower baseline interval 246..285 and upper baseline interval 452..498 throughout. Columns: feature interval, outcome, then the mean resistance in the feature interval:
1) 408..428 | -3.0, 20.3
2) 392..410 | -2.4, 20.2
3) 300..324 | -4.5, 22.6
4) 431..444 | 1.4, 15.6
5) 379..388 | -0.9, 19.8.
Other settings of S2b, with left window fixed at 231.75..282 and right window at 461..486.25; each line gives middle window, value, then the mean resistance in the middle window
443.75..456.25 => -0.10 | 18.7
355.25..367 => -0.09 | 20.7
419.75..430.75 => -0.14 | 20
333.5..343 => -0.09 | 21.3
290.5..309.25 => -0.14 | 23.3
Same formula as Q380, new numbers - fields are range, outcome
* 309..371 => 23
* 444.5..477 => 19.9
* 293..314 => 23.9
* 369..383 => 20.1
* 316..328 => 22.6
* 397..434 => 20.8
